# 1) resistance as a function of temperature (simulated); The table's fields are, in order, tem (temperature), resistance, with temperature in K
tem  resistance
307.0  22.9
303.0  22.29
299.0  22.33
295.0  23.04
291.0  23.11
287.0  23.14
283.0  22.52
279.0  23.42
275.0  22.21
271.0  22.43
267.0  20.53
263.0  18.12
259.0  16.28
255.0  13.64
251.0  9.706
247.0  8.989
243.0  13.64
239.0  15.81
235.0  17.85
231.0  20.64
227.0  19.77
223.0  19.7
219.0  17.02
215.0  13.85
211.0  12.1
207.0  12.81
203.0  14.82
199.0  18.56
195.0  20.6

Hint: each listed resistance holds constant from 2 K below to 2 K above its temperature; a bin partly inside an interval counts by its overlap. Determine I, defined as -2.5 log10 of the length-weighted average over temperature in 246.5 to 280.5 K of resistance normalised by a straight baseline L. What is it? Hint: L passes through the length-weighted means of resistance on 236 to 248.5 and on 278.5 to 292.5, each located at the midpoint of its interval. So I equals 0.06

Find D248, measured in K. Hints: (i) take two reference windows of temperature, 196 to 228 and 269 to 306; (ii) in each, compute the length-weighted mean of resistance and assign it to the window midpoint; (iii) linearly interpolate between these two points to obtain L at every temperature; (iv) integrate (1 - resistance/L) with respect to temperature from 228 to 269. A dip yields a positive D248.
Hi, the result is 7.7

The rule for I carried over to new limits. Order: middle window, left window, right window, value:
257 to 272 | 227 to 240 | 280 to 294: 0.11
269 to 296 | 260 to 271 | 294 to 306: -0.09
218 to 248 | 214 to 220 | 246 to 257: -0.25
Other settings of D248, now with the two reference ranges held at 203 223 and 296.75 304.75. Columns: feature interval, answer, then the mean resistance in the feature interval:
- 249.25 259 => 3.0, 12.7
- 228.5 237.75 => -1.5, 19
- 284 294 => -0.8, 23.1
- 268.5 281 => -1.6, 22.6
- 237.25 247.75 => 2.4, 13.2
